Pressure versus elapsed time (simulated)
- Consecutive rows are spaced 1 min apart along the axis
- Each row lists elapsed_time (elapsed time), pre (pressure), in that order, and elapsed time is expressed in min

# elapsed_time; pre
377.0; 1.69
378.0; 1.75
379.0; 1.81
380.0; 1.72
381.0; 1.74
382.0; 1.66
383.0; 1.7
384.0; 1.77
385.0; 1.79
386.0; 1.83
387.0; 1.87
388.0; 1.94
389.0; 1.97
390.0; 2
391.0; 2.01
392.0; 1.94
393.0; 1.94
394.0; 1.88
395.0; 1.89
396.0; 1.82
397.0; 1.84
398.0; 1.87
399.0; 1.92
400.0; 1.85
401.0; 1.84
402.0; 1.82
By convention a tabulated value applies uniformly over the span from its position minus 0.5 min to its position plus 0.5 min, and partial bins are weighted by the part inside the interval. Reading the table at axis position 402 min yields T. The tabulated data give 1.82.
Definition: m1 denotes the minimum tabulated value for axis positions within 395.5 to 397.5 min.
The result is 1.82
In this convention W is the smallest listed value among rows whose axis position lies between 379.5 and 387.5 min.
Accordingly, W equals 1.66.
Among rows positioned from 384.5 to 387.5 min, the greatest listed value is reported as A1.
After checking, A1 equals 1.87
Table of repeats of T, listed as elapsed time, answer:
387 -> 1.87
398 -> 1.87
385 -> 1.79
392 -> 1.94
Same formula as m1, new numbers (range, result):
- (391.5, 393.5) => 1.94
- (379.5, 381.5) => 1.72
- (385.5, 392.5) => 1.83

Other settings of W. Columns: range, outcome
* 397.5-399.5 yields 1.87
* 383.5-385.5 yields 1.77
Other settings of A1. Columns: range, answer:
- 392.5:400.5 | 1.94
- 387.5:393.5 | 2.01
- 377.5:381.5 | 1.81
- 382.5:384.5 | 1.77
